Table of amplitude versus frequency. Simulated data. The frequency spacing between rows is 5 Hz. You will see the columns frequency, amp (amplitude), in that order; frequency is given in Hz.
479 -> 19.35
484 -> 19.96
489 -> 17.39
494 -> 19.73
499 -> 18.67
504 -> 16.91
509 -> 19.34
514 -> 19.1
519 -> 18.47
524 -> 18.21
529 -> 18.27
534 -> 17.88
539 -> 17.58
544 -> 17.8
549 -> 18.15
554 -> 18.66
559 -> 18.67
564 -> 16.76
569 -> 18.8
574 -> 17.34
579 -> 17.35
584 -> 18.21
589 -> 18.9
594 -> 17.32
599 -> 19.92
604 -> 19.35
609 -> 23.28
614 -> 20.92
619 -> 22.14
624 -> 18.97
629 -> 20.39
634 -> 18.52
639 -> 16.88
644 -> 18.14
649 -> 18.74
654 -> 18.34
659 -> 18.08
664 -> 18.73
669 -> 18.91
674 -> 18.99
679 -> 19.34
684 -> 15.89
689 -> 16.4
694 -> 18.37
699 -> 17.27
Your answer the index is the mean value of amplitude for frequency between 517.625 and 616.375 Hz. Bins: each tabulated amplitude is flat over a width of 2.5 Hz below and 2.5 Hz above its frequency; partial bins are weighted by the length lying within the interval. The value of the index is 18.6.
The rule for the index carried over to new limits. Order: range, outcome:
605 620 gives 21.8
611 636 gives 20.3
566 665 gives 19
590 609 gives 19.4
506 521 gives 18.9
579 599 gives 18.3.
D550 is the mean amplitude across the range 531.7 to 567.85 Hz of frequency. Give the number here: 18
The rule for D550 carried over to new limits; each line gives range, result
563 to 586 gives 17.7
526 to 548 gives 17.9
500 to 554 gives 18.2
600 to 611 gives 21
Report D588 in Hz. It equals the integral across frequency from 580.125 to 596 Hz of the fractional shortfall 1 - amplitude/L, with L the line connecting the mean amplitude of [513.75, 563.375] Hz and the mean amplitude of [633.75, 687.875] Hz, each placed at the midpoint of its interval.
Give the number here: 0.1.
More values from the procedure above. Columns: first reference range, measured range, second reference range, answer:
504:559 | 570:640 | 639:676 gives -3.5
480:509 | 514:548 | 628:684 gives 0.9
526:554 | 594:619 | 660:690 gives -3.6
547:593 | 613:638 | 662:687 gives -2.4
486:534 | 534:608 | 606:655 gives 3.0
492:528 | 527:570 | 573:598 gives 0.6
